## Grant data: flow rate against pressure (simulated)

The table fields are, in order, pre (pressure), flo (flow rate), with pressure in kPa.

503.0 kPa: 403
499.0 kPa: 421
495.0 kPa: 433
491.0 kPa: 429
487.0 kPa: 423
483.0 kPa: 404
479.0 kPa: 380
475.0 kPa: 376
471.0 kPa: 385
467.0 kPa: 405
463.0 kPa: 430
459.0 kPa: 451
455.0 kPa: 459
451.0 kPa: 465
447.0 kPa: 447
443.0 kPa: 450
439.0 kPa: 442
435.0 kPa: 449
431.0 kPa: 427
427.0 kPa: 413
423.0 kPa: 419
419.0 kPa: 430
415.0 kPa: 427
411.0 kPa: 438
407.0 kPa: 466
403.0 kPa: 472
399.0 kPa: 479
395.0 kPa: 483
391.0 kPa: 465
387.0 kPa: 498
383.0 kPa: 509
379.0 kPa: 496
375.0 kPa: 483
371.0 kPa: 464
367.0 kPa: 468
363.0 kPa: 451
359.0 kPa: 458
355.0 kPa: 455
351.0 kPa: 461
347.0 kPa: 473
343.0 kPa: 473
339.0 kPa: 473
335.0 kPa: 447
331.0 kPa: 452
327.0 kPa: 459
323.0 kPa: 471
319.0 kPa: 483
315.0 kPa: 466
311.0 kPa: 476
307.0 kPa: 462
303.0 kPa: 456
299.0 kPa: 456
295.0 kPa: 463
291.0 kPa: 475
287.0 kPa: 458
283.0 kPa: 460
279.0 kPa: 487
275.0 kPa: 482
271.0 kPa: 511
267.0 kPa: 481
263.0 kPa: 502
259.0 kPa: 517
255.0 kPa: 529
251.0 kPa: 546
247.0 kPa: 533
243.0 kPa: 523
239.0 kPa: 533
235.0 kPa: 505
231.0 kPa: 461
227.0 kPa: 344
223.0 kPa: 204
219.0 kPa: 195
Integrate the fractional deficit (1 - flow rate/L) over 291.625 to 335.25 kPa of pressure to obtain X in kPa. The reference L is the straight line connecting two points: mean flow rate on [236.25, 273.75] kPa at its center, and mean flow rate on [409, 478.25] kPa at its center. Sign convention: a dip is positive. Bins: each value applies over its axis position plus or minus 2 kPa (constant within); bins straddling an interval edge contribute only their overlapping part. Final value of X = 2.4 kPa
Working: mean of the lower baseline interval 518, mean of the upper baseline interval 429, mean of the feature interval 464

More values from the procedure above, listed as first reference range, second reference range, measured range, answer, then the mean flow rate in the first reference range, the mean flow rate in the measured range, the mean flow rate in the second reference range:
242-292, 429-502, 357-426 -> -1.6 kPa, 500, 464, 426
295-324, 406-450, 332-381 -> -1.3 kPa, 467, 467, 437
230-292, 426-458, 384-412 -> -0.9 kPa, 501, 474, 445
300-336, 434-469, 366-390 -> -1.7 kPa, 464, 486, 444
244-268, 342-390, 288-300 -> 0.9 kPa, 520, 465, 474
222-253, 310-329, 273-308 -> 0.1 kPa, 464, 467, 471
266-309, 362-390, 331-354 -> 0.7 kPa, 472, 464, 482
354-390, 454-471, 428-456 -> -0.5 kPa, 476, 447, 429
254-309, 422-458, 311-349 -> 0.2 kPa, 480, 467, 442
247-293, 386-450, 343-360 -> 0.3 kPa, 497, 463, 450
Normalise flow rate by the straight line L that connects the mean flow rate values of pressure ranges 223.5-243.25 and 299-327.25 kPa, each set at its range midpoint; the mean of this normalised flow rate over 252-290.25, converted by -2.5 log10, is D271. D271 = -0.08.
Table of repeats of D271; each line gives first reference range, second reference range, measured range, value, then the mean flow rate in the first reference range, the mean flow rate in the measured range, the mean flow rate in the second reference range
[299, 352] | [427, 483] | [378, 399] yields -0.10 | 465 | 489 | 427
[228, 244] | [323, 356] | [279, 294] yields 0.03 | 494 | 467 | 462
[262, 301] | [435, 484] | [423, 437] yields 0.02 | 477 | 428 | 426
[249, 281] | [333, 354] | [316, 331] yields 0.02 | 507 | 468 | 465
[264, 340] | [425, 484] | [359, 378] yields -0.04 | 470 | 467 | 426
